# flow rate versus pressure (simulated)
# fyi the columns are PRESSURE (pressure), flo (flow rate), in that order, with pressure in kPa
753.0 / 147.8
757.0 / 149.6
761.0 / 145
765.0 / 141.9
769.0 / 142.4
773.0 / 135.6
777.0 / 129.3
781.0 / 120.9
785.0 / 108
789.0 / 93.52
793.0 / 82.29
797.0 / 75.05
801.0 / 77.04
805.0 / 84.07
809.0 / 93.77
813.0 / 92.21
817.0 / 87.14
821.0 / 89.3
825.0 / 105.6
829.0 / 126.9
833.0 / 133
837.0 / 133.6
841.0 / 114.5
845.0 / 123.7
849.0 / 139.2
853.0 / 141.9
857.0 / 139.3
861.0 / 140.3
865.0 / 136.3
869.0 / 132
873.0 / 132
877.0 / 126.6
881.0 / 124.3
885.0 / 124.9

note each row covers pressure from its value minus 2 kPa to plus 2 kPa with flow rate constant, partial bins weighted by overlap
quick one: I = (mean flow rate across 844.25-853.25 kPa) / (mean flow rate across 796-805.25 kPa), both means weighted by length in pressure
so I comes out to 1.73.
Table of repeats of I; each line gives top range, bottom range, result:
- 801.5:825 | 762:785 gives 0.68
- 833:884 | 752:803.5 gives 1.12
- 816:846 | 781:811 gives 1.28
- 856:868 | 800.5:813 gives 1.59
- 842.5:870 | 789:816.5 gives 1.60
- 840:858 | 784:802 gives 1.53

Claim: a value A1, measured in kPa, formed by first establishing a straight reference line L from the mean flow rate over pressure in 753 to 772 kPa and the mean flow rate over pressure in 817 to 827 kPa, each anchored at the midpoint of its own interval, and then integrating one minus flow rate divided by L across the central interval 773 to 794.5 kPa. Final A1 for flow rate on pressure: 3.0 kPa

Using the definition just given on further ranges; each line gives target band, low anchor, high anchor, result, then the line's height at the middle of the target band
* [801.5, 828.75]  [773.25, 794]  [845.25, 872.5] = 6.3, 121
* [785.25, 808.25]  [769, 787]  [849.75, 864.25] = 7.8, 129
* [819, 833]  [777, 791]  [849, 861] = 1.9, 128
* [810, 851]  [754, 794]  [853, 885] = 5.2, 130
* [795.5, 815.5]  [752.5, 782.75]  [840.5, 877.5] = 7.6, 137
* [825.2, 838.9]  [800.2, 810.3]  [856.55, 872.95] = -2.5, 108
